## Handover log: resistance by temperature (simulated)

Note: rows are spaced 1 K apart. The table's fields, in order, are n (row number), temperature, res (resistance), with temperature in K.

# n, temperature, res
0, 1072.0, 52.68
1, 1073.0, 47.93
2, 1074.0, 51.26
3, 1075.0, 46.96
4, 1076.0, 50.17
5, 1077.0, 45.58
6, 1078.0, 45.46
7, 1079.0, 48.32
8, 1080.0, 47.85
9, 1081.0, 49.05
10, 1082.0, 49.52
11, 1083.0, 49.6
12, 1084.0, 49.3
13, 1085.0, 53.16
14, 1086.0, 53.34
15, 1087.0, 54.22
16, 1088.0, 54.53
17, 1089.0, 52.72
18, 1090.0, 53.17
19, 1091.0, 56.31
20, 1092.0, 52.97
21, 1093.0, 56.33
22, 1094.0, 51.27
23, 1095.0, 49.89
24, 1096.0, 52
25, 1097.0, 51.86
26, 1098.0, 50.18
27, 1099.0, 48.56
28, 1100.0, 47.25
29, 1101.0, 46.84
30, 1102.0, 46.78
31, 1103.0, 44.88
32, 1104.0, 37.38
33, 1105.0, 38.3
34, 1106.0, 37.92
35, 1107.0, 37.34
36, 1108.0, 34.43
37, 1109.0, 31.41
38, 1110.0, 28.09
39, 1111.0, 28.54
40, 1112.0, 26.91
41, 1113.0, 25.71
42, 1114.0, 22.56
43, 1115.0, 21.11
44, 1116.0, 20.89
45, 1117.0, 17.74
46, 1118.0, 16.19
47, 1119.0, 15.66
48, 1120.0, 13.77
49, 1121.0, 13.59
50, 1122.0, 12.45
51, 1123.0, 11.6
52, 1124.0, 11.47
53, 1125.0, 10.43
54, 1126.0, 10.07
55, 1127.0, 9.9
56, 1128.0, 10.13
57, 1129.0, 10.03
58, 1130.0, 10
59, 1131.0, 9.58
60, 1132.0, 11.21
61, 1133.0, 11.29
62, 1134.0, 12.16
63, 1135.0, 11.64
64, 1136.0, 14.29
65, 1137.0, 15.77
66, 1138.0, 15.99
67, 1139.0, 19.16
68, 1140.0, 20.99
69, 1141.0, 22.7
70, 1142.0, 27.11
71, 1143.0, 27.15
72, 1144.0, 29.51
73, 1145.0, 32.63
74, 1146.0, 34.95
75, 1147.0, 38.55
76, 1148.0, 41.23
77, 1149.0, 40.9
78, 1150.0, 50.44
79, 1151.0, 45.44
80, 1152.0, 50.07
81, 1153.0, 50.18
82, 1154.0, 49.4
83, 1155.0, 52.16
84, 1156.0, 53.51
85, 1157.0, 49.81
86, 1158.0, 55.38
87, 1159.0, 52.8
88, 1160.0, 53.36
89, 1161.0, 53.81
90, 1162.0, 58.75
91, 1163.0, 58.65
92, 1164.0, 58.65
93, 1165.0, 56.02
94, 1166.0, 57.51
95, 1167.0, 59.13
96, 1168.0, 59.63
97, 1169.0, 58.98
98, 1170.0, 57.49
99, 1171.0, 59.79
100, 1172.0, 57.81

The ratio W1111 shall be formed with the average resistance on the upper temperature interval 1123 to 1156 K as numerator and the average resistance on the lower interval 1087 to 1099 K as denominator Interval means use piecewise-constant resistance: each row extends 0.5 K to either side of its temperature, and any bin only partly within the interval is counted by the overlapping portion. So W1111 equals 0.5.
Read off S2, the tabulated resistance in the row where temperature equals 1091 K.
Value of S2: 56.31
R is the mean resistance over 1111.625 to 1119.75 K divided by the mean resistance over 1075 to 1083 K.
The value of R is 0.43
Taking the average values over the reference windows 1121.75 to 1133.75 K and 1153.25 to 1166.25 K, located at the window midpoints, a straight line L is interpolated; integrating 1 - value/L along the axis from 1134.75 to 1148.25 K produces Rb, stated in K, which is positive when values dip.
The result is 2.4 K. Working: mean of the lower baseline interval 10.7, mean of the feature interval 25.1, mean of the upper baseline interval 54.5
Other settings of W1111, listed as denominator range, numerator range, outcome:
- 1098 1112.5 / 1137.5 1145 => 0.62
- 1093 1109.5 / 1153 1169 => 1.24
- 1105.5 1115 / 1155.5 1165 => 1.84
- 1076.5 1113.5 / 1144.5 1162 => 1.05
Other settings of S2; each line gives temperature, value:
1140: 20.99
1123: 11.6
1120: 13.77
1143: 27.15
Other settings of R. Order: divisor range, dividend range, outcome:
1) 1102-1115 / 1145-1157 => 1.39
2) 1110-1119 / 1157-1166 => 2.49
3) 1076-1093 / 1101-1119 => 0.60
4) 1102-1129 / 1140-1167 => 2.01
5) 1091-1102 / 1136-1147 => 0.49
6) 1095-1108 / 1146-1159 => 1.07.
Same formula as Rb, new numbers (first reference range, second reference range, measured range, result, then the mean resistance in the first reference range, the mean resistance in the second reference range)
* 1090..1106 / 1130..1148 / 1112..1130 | 10.0 K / 48.5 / 21.1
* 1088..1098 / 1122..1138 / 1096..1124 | 3.8 K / 52.9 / 11.5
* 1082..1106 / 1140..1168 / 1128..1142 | 9.7 K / 49.8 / 46.4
